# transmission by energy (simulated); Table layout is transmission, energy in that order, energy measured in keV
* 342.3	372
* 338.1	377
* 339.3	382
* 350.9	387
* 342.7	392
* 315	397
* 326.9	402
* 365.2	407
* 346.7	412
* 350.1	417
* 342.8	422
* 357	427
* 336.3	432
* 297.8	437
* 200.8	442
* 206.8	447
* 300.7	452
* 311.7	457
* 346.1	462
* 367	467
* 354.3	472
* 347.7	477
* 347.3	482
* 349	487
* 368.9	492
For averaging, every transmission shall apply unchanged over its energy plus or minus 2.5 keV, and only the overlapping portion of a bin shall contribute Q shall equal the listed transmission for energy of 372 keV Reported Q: 342.3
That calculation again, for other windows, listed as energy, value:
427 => 357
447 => 206.8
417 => 350.1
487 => 349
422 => 342.8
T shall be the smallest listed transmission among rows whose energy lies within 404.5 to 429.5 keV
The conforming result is 342.8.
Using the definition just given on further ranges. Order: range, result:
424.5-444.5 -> 200.8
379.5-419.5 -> 315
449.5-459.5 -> 300.7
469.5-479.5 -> 347.7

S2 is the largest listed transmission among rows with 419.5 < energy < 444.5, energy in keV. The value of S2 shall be 357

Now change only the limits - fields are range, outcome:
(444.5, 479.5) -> 367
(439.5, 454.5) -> 300.7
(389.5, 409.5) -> 365.2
